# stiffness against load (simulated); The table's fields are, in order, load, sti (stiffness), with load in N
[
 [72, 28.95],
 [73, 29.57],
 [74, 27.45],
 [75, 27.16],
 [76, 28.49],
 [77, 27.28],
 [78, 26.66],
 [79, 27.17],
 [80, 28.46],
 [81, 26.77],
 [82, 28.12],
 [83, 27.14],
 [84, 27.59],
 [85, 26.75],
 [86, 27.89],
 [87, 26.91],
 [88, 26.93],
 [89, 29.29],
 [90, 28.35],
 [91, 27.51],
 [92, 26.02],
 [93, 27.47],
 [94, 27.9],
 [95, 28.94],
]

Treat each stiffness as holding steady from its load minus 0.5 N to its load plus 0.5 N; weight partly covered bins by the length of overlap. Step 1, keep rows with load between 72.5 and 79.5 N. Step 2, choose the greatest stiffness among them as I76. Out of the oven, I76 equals 29.57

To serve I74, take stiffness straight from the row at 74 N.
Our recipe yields 27.45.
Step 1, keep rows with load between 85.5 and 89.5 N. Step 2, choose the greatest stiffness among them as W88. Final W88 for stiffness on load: 29.29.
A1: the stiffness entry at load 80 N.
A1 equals 28.46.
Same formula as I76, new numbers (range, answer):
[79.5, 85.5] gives 28.46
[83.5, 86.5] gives 27.89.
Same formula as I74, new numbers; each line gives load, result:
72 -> 28.95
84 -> 27.59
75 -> 27.16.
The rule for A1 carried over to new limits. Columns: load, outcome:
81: 26.77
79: 27.17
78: 26.66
